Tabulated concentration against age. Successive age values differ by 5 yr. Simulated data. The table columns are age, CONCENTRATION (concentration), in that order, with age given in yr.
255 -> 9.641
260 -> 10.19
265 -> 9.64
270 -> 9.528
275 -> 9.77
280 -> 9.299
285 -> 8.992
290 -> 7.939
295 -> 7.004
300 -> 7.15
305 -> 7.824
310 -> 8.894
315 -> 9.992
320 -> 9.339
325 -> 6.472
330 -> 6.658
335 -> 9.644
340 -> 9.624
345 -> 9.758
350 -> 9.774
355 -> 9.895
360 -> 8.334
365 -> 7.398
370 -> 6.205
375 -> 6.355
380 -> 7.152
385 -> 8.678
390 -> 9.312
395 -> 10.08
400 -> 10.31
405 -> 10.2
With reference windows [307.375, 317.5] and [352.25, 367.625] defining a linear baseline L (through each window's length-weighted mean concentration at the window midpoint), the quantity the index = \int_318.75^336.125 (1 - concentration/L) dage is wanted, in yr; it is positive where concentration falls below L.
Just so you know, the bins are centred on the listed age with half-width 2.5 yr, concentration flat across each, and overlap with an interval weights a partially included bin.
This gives 2.5 yr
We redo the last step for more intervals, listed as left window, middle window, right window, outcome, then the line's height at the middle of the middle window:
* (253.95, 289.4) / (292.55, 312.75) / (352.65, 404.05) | 3.1 yr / 9.18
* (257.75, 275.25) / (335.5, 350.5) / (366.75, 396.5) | -2.1 yr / 8.52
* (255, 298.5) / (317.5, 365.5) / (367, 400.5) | -1.4 yr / 8.51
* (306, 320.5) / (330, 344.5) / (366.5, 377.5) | -2.0 yr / 8.08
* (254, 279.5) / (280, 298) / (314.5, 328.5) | 2.0 yr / 9.13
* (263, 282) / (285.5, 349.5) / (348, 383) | 2.1 yr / 8.74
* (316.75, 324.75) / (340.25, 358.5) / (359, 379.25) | -4.9 yr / 7.64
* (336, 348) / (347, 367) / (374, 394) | 0.5 yr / 9.14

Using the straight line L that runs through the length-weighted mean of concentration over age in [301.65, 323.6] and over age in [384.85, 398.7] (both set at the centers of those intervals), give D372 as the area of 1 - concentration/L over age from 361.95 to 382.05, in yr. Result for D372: 5.5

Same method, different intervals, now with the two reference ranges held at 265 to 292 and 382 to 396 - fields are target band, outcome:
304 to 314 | 0.54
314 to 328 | 1.22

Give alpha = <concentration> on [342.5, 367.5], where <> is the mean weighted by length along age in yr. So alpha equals 9.03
